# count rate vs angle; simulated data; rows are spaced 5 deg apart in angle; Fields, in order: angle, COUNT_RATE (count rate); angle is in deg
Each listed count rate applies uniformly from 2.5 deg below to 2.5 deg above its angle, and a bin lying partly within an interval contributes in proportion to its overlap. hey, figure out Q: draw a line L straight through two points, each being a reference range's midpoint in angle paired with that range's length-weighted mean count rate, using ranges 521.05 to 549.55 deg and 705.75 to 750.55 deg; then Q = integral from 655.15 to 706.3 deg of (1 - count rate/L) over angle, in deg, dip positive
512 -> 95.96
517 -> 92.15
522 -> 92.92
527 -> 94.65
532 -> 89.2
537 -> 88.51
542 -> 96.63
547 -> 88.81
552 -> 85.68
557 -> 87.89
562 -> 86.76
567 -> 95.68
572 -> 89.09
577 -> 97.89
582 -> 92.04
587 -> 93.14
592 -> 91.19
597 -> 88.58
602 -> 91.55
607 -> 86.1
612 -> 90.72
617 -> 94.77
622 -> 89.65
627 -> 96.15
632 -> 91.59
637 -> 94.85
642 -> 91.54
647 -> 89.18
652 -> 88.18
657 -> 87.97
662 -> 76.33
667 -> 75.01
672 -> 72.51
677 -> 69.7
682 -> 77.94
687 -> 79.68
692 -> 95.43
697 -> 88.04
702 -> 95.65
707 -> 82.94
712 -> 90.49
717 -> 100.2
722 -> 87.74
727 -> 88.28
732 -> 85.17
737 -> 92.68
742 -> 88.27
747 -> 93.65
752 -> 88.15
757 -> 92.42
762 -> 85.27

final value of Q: 4.9 deg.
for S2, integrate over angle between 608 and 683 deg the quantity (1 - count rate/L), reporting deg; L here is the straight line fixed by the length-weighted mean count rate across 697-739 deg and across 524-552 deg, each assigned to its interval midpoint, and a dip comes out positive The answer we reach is 3.9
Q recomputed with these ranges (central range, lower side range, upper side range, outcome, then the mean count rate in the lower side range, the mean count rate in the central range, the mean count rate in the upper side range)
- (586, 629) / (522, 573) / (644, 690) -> -3.1 deg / 90.5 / 91.2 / 79.9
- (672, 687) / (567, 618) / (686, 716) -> 2.6 deg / 91.6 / 74.6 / 89.7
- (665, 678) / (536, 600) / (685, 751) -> 2.5 deg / 91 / 72.6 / 89.9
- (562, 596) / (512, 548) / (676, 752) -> -0.5 deg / 92.3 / 92.5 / 88.1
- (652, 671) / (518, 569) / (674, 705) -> 1.1 deg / 90.7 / 80.3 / 84.2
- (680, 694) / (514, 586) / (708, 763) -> 1.0 deg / 91.3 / 84.2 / 90.1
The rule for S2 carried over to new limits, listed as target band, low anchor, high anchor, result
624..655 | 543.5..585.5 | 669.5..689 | -4.4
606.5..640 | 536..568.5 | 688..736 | -0.9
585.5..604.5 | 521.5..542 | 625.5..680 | -0.6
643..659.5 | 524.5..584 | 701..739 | 0.3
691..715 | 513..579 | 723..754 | -0.2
